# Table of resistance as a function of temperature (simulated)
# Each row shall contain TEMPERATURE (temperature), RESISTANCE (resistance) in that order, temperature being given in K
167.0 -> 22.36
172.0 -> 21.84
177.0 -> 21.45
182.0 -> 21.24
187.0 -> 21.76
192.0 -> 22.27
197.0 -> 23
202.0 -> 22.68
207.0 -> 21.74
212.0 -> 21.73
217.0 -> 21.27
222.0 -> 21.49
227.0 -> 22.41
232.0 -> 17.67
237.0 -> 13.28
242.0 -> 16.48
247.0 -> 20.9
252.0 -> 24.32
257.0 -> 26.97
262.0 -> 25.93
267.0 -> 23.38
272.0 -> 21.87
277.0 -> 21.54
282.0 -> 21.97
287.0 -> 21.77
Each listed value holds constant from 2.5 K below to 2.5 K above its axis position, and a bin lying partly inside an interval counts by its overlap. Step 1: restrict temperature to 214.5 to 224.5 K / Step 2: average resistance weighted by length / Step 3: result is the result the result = 21.4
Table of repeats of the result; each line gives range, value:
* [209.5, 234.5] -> 20.9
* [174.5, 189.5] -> 21.5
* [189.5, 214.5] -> 22.3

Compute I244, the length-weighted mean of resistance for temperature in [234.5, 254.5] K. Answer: 18.7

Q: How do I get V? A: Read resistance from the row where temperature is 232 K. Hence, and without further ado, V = 17.67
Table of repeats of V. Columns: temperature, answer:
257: 26.97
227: 22.41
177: 21.45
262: 25.93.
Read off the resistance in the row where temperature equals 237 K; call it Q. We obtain 13.28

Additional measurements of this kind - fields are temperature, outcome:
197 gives 23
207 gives 21.74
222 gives 21.49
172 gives 21.84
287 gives 21.77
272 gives 21.87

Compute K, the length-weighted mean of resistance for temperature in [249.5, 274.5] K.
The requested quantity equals 24.5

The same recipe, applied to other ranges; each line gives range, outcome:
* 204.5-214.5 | 21.7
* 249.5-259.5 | 25.6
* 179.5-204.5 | 22.2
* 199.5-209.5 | 22.2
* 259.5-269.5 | 24.7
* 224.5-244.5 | 17.5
